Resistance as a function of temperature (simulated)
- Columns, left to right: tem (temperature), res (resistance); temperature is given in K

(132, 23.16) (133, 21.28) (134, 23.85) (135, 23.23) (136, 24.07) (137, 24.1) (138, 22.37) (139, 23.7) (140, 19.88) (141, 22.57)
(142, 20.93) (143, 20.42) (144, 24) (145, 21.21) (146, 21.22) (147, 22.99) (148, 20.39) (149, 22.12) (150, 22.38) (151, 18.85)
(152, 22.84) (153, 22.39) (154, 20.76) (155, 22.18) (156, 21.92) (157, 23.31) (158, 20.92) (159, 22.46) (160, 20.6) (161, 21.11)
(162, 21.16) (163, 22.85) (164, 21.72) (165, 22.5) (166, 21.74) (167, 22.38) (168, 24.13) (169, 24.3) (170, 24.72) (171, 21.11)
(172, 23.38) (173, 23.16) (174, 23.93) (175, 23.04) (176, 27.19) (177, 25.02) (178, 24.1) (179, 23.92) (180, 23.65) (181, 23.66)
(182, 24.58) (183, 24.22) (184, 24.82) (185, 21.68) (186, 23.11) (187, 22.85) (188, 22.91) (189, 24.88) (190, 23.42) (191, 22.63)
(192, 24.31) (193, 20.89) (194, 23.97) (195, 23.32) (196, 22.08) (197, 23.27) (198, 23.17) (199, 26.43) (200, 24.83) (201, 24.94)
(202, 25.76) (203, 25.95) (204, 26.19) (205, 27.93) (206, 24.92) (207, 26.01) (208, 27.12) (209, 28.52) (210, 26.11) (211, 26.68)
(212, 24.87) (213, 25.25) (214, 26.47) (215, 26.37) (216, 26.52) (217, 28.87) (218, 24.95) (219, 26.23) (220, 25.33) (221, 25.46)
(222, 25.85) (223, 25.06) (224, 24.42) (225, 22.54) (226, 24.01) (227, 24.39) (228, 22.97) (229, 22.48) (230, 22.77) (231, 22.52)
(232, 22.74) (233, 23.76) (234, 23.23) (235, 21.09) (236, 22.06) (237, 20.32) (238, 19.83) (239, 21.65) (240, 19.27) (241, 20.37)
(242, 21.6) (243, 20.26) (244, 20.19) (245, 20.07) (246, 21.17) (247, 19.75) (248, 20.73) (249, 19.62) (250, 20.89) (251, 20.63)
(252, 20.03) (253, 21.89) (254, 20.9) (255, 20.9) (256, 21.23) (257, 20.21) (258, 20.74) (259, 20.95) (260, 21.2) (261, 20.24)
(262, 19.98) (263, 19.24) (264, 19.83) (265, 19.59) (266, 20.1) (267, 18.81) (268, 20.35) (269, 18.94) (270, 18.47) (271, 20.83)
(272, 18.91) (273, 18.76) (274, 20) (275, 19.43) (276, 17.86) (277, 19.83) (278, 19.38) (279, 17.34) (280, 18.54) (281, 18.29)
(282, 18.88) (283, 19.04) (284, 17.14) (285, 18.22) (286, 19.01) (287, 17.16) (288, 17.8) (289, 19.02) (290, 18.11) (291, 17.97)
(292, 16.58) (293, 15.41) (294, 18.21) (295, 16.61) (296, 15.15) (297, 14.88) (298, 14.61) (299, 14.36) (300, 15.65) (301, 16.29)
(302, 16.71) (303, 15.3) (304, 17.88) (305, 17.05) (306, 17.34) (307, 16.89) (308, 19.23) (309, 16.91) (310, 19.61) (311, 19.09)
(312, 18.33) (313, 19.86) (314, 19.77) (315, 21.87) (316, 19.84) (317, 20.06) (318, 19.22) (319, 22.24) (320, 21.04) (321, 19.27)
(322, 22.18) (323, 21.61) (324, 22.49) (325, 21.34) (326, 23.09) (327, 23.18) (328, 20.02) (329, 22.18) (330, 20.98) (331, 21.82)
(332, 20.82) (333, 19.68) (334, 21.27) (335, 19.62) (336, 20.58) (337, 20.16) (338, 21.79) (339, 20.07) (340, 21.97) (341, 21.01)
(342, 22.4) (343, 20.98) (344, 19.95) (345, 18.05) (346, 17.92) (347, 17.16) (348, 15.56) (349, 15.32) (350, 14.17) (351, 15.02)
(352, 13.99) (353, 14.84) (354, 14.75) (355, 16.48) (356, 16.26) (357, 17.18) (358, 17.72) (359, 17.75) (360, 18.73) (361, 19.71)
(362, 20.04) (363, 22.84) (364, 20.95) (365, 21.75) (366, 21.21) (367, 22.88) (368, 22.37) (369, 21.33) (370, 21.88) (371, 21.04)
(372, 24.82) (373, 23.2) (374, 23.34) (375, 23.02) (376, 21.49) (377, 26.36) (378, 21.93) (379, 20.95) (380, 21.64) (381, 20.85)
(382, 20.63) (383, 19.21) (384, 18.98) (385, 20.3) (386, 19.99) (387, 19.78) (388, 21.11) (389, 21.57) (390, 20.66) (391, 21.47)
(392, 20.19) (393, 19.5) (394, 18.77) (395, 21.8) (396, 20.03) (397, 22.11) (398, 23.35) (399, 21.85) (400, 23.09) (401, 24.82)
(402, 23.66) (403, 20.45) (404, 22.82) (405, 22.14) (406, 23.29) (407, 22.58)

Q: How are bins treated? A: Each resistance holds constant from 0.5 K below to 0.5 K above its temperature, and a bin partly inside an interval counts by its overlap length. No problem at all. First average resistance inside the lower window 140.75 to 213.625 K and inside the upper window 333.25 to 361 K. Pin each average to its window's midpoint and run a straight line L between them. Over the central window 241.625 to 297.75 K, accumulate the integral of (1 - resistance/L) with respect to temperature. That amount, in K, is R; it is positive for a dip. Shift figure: 3.9 K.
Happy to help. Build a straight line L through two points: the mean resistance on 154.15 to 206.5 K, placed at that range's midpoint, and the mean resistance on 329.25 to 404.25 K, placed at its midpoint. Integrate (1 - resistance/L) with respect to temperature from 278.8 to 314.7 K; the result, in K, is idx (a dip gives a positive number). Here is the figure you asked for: 6.7 K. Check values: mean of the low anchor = 23.5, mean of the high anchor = 20.3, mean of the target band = 17.5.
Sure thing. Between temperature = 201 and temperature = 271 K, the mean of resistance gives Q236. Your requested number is 22.7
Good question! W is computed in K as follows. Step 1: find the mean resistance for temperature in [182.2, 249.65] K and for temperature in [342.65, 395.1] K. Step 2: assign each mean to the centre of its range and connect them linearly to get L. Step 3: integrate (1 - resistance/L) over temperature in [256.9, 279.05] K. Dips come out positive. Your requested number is 2.70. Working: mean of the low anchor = 23.7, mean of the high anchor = 19.8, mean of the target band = 19.6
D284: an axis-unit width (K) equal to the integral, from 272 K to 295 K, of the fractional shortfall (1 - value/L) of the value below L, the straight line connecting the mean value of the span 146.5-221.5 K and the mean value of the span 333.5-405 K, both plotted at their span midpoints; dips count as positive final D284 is 3.9 K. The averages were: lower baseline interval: 23.9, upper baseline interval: 20.3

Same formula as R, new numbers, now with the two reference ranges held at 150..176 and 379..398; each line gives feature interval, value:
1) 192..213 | -2.9 K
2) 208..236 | -3.7 K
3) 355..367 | 0.8 K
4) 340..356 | 2.8 K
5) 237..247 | 0.6 K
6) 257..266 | 0.6 K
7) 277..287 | 1.4 K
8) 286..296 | 1.9 K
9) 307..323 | 1.0 K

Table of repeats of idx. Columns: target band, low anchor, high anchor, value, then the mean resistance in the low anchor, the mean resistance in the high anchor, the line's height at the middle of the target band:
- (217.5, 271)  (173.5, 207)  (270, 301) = -2.5 K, 24.2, 17.8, 20.5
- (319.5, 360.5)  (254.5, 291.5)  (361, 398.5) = 2.6 K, 19.3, 21.4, 20.6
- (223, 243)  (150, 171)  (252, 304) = -2.3 K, 22.1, 18.5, 19.9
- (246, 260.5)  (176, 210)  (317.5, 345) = 1.4 K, 24.5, 21.1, 23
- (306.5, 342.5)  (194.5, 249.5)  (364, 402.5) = 2.9 K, 23.8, 21.6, 22.4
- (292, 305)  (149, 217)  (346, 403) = 3.4 K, 23.8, 20.2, 21.6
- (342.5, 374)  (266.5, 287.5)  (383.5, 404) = 2.4 K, 18.8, 21.2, 20.5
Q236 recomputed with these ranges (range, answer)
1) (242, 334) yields 19.3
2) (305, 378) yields 20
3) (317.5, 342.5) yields 21.2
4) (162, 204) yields 23.7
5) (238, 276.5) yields 20.1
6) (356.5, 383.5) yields 21.3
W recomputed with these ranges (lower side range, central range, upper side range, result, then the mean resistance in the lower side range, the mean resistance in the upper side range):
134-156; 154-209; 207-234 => -0.28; 22.1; 25.1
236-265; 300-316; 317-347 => 2.03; 20.5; 20.9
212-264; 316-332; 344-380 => -0.73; 22.3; 19.5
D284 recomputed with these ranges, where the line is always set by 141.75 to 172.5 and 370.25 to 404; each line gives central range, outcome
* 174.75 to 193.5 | -1.5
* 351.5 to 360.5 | 2.2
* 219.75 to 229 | -1.0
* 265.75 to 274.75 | 1.0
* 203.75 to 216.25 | -2.5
